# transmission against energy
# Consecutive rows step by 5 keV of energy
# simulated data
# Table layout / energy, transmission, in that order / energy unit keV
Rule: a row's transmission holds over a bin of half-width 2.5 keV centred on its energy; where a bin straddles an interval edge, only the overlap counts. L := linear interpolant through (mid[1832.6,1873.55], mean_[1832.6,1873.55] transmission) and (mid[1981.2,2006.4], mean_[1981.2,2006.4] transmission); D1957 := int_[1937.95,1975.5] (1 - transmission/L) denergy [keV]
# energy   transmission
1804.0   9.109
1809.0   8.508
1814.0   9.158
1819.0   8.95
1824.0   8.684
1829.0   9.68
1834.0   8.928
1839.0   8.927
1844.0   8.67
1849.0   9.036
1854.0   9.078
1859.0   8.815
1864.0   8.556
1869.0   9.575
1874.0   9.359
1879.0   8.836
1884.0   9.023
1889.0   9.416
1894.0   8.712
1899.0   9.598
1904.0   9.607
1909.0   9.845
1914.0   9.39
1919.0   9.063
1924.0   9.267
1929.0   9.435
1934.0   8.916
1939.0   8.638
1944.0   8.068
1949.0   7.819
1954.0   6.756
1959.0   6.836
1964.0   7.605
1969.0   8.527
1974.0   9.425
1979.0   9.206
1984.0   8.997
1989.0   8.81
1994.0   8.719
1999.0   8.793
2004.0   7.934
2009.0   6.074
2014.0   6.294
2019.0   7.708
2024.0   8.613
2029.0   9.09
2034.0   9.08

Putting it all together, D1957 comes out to 3.64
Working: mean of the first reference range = 8.97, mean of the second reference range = 8.66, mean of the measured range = 7.89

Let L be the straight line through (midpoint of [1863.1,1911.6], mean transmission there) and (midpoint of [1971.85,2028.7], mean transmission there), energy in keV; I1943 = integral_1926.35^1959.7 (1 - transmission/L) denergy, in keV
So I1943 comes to 2.4 keV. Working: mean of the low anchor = 9.28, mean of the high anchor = 8.26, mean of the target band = 8.14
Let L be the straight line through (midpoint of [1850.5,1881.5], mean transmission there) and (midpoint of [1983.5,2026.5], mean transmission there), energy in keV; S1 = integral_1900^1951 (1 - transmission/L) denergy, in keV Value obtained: -2.7 keV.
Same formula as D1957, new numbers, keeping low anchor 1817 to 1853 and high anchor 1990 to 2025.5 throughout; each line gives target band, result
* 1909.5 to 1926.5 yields -1.9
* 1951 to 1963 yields 1.7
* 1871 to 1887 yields -0.8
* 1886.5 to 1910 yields -2.4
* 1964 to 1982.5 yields -2.0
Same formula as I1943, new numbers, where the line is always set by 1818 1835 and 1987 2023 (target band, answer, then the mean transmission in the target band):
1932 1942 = -0.6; 8.73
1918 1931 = -1.4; 9.27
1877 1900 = -1.2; 9.09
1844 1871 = -0.3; 8.97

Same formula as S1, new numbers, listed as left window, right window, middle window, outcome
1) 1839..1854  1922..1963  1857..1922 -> -4.9 keV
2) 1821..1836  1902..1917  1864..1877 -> 0.1 keV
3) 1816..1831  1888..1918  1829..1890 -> 1.3 keV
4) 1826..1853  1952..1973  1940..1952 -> -0.3 keV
